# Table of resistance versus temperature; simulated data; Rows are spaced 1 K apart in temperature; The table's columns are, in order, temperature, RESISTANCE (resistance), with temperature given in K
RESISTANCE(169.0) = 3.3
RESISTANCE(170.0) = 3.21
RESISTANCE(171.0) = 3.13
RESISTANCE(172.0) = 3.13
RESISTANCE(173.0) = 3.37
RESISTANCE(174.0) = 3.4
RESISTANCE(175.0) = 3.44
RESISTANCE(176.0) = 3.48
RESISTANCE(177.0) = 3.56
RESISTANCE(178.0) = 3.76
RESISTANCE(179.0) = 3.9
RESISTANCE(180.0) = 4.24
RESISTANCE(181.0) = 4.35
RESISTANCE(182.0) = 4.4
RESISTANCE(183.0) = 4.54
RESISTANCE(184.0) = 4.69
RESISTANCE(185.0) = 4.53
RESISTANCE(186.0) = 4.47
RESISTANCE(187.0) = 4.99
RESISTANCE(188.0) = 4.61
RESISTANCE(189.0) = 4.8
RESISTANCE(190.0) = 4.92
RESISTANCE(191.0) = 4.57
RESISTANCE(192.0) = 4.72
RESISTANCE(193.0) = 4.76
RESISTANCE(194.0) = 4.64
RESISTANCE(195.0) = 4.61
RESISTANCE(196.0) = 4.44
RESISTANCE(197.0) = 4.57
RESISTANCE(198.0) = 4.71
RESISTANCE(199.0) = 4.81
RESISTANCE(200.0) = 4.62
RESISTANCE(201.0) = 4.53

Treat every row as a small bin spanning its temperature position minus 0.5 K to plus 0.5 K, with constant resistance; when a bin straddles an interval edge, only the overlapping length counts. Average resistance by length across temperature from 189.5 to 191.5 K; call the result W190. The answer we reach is 4.75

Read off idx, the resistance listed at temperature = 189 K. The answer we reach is 4.8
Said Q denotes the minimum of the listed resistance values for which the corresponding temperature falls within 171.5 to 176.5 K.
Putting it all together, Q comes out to 3.13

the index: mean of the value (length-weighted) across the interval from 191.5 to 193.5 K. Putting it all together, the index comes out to 4.74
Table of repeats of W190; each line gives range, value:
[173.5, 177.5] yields 3.47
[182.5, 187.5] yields 4.64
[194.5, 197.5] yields 4.54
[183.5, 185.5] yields 4.61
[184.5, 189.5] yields 4.68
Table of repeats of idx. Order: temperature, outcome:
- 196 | 4.44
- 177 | 3.56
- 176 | 3.48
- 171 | 3.13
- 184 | 4.69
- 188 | 4.61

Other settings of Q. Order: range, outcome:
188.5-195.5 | 4.57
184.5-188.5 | 4.47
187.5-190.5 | 4.61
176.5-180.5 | 3.56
